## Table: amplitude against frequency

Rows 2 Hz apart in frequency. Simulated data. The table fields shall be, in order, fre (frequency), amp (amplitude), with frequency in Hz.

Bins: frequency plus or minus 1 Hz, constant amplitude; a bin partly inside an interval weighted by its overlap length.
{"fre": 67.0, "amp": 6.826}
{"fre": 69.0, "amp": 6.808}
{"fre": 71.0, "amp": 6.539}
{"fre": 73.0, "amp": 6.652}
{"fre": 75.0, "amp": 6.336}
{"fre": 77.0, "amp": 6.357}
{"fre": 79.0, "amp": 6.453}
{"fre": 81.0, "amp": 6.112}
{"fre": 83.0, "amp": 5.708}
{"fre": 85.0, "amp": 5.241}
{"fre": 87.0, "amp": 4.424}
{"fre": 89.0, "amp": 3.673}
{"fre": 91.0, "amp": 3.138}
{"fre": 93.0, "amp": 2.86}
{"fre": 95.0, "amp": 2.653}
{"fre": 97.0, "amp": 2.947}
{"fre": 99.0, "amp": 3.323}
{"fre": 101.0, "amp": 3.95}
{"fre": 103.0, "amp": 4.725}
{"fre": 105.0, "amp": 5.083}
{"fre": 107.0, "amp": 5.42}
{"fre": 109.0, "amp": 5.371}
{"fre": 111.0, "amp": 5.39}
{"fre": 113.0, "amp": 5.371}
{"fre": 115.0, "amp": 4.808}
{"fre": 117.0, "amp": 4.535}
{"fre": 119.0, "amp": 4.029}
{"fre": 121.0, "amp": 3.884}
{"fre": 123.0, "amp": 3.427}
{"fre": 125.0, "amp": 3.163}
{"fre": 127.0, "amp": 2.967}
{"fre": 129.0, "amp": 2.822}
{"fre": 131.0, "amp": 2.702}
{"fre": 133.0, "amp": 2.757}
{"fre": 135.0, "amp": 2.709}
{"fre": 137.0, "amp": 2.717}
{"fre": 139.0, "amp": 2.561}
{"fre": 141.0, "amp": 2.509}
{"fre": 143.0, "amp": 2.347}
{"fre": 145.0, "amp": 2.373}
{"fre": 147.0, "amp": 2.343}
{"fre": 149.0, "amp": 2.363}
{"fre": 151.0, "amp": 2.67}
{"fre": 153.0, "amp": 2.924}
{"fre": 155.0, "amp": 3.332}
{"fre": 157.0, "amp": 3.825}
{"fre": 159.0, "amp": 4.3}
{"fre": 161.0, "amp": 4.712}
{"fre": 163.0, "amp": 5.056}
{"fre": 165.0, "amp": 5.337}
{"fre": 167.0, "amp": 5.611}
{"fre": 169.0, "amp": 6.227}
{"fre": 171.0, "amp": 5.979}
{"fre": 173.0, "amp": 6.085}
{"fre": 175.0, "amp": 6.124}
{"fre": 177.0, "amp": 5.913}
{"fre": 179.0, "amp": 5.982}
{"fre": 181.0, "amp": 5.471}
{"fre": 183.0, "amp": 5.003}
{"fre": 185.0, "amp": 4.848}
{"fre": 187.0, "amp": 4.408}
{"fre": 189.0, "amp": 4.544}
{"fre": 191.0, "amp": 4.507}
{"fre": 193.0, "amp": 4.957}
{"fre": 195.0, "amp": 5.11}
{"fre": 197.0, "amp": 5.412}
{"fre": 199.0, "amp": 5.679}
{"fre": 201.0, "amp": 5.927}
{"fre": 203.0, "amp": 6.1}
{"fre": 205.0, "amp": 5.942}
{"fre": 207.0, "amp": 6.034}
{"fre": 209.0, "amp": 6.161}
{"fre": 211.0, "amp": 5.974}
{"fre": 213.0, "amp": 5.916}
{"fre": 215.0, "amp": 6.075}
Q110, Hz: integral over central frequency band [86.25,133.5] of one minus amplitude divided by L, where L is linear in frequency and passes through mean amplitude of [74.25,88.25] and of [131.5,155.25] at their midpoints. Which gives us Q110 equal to 3.7 Hz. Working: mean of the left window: 5.76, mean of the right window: 2.61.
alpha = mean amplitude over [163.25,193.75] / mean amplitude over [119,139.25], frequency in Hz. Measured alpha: 1.8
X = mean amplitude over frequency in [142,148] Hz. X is 2.35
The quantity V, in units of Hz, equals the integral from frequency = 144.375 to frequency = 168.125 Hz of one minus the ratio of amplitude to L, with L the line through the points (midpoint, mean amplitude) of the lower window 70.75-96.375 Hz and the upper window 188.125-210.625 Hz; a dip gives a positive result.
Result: 7.0 Hz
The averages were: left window 5.01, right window 5.51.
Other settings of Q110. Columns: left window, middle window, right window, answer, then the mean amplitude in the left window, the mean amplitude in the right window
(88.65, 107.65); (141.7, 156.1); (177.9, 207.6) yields 6.2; 3.75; 5.32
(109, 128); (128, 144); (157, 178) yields 6.9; 4.24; 5.45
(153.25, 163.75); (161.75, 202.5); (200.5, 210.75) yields -3.1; 4.13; 6.03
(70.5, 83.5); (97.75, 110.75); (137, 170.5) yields 1.7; 6.32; 3.66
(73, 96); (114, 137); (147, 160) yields 2.9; 4.89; 3.17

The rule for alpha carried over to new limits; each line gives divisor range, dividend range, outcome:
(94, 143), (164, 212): 1.50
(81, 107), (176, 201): 1.26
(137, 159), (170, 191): 1.93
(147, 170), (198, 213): 1.44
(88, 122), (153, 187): 1.23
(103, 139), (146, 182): 1.19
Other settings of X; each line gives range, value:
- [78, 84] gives 6.09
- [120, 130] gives 3.25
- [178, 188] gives 5.14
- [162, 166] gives 5.2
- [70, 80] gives 6.47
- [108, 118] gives 5.09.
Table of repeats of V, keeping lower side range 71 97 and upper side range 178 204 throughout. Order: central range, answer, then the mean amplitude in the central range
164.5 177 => -1.79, 5.92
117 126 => 2.35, 3.73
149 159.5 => 3.82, 3.27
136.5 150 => 7.02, 2.45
